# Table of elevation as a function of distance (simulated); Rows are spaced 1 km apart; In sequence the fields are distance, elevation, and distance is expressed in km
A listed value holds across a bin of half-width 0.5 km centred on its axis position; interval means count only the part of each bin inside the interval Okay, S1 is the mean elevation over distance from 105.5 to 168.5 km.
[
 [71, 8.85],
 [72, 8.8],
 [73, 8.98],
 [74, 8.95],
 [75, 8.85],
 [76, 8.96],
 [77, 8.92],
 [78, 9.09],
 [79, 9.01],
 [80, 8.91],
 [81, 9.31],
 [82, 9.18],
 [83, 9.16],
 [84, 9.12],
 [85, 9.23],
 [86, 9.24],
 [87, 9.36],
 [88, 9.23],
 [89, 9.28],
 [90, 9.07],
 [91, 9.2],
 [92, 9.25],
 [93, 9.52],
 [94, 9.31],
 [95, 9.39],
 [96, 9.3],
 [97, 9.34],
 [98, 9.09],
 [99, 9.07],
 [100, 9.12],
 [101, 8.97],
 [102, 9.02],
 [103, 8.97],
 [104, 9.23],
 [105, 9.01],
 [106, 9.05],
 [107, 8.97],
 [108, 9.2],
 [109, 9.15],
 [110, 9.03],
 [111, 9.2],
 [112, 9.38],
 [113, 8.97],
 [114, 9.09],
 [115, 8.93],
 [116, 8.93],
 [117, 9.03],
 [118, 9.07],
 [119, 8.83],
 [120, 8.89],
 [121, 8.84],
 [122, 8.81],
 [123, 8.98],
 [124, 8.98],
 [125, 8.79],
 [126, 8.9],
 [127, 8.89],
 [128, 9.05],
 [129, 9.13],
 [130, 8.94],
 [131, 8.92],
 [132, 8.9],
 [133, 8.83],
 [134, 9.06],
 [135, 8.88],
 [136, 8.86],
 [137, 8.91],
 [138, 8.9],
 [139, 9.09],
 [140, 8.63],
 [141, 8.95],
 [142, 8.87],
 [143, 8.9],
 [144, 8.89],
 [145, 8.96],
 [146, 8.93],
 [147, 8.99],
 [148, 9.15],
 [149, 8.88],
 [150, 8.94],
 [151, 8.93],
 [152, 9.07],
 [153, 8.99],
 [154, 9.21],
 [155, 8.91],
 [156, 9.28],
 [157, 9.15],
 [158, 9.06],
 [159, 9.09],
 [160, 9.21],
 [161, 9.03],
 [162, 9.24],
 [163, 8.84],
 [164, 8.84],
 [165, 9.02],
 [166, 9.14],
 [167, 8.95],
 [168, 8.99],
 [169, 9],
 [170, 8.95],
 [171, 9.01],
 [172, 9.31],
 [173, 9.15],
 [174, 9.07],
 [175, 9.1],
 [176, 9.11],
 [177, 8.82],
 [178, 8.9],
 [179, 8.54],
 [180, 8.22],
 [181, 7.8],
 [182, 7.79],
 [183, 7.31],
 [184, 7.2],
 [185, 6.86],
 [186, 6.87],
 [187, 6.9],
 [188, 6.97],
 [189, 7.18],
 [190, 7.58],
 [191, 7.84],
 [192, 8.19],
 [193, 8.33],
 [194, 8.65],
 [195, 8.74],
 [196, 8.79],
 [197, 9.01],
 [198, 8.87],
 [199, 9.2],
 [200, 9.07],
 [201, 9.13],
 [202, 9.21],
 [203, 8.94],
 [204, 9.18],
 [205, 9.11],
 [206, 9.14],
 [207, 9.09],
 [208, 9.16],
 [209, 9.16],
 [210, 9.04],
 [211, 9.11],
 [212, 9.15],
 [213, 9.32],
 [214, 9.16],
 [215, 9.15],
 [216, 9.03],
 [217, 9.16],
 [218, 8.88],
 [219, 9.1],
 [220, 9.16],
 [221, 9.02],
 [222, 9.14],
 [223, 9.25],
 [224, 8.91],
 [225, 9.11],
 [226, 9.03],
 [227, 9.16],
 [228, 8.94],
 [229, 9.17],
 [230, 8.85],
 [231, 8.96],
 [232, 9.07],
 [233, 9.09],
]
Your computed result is 8.99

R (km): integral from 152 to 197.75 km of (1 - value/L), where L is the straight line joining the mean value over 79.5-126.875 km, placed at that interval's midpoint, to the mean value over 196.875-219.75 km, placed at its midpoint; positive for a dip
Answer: 2.8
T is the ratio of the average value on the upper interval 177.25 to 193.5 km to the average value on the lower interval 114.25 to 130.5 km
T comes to 0.86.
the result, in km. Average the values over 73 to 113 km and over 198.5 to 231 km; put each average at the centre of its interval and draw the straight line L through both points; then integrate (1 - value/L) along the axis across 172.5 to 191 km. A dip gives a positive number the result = 2.3 km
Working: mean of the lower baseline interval 9.14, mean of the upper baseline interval 9.1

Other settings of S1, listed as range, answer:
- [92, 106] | 9.18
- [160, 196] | 8.4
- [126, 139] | 8.94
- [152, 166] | 9.07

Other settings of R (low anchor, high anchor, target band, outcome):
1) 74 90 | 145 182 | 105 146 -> 0.3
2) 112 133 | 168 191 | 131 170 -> -1.9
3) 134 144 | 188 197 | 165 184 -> -0.7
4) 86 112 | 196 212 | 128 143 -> 0.4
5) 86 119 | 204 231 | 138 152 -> 0.3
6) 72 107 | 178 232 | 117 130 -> 0.1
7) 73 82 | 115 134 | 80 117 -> -0.8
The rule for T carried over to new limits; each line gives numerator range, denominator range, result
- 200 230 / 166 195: 1.10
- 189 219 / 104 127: 0.99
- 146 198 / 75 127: 0.95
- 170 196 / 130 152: 0.91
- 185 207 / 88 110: 0.92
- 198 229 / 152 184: 1.03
